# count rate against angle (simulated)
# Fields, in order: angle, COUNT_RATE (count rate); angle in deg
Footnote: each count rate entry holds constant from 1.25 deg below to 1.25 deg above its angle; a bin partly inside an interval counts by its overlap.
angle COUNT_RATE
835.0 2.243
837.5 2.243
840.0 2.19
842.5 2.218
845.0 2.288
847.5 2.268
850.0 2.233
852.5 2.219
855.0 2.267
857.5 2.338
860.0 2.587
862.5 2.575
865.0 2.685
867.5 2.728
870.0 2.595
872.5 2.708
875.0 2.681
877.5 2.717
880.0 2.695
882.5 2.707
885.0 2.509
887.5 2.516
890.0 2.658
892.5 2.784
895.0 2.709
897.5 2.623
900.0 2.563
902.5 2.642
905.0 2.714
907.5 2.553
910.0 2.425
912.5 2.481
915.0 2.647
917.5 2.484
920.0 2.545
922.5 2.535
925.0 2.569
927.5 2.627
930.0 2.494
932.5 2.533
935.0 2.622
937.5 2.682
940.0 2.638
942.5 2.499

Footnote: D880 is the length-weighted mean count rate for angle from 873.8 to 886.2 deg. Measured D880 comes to 2.66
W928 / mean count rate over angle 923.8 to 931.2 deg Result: 2.56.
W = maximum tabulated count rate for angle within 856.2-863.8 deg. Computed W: 2.587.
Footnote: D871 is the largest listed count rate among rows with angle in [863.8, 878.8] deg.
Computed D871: 2.728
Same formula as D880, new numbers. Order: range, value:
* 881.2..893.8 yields 2.64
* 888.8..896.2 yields 2.72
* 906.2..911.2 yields 2.49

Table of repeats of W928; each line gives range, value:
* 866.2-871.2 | 2.66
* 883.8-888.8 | 2.51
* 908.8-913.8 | 2.46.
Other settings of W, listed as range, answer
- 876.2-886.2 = 2.717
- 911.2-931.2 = 2.647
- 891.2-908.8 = 2.784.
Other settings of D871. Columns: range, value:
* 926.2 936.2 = 2.627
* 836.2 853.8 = 2.288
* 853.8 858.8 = 2.338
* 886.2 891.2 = 2.658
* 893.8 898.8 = 2.709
